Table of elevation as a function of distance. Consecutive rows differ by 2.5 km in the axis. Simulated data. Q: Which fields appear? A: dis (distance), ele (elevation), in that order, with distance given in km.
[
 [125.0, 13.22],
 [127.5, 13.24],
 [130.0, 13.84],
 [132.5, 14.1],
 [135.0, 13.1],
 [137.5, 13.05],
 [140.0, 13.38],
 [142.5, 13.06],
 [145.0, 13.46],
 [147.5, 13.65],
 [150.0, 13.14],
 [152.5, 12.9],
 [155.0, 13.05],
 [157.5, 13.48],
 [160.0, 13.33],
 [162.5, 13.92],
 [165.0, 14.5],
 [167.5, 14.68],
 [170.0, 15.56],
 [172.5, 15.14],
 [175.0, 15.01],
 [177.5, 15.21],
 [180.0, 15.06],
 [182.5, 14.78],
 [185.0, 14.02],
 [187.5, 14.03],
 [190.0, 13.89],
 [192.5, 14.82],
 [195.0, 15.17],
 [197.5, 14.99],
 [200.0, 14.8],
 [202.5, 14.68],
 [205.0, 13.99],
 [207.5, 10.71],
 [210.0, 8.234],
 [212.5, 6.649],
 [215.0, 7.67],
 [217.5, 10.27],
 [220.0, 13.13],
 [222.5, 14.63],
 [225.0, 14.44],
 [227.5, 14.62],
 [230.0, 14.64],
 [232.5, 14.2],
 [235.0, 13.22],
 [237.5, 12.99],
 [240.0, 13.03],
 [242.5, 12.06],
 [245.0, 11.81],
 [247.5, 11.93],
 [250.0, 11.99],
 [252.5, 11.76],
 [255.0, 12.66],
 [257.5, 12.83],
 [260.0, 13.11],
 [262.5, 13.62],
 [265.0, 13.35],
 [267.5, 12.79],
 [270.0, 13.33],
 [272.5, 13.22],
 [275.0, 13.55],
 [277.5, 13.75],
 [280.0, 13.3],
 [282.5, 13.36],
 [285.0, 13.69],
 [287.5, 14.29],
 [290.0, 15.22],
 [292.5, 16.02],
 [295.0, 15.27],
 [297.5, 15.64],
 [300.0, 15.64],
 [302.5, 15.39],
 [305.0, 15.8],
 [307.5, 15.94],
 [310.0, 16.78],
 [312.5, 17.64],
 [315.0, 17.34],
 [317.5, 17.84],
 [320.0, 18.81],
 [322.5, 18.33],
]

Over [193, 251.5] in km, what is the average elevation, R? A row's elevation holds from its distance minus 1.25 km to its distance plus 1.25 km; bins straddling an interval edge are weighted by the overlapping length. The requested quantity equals 12.6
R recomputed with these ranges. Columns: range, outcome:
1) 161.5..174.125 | 14.8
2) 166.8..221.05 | 13.3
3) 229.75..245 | 13.1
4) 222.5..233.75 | 14.5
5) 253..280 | 13.2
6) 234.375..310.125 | 13.7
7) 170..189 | 14.8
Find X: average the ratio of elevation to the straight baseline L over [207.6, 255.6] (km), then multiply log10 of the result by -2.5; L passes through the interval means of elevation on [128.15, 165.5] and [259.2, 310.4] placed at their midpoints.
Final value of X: 0.16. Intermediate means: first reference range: 13.4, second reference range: 14.4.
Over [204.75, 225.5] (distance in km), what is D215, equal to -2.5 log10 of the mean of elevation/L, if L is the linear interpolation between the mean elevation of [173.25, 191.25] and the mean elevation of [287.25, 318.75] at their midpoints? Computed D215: 0.356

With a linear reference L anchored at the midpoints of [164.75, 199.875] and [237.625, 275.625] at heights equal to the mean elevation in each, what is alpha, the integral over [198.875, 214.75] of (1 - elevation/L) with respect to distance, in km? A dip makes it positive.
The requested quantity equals 3.3 km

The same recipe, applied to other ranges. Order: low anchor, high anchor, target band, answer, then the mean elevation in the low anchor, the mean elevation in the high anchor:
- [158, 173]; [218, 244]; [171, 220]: 3.3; 14.4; 13.6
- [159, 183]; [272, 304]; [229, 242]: 1.0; 14.7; 14.5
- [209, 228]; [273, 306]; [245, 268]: 0.7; 11.1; 14.6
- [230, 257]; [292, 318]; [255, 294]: 2.2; 12.7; 16.3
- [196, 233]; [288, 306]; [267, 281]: 1.3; 12.5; 15.5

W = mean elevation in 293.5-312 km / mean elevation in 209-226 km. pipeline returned 1.5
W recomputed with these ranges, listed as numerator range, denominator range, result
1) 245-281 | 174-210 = 0.91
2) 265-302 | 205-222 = 1.42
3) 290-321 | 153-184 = 1.14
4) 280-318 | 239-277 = 1.22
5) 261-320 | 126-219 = 1.12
